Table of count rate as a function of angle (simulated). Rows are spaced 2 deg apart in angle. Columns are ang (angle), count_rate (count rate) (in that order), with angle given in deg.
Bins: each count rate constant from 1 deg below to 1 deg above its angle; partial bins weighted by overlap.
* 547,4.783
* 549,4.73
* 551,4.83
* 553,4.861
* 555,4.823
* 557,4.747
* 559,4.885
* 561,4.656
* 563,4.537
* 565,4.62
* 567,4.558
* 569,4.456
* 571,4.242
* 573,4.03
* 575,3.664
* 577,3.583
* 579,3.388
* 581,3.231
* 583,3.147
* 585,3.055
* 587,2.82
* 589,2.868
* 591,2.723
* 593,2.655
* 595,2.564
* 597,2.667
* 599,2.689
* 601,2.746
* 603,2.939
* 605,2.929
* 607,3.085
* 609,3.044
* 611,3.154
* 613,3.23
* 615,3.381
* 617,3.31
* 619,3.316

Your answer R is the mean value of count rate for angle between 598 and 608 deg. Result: 2.88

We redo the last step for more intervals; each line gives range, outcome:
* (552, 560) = 4.83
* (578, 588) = 3.13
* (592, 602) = 2.66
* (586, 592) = 2.8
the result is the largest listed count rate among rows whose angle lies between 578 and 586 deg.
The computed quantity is 3.388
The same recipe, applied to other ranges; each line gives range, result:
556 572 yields 4.885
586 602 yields 2.868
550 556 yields 4.861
